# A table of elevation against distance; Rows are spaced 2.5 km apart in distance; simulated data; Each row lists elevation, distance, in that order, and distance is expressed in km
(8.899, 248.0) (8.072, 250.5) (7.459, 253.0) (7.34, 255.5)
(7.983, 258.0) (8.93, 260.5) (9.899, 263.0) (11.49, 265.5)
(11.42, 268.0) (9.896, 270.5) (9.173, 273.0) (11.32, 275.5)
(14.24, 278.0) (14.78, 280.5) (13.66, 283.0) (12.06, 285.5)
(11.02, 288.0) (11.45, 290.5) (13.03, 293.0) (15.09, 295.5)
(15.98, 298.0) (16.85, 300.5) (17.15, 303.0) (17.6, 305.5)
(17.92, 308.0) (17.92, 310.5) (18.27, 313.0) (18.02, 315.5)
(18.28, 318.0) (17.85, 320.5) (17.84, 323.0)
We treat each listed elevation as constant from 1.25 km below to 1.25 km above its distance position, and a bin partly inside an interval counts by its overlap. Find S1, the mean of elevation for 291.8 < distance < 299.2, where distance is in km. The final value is 14.7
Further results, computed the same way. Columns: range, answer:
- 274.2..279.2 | 12.7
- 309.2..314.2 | 18.1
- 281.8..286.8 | 12.8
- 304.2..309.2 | 17.8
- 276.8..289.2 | 13.2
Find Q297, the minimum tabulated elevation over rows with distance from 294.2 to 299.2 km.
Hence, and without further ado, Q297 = 15.09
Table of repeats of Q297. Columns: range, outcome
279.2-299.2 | 11.02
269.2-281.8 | 9.173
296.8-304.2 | 15.98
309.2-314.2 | 17.92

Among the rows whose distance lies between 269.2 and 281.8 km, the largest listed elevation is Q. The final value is 14.78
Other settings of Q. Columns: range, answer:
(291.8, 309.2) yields 17.92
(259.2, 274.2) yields 11.49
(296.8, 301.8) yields 16.85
